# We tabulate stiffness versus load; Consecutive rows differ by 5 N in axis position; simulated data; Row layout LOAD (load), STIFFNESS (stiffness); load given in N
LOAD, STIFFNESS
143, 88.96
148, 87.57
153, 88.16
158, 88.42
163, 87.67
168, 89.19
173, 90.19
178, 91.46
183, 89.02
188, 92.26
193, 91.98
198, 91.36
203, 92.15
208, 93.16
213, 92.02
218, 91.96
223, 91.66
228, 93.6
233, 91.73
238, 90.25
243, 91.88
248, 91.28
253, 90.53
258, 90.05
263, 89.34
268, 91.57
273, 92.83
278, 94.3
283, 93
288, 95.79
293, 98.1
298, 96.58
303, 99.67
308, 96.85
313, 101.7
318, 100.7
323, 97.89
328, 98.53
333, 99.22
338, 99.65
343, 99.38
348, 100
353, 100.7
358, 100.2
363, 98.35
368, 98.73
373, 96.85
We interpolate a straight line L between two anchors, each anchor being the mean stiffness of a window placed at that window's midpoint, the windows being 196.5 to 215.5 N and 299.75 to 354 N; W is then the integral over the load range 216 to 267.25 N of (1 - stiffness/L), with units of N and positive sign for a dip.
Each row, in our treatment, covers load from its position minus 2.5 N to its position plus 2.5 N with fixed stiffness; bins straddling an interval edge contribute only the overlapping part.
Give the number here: 1.7 N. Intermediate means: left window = 92.2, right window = 99.4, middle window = 91.2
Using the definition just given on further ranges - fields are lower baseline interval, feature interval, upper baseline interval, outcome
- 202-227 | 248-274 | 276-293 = 0.9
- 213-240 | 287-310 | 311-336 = 0.0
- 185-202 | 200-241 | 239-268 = -0.3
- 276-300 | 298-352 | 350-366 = -0.8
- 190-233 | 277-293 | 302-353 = 0.3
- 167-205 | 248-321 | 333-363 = 1.1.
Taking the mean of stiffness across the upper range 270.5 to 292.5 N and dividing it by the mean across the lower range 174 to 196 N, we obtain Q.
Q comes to 1.04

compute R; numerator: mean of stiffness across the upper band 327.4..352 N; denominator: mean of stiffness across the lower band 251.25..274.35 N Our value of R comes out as 1.10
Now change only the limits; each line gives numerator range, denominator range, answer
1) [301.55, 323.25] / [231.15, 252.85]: 1.09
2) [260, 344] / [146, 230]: 1.07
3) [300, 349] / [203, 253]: 1.08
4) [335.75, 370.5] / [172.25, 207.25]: 1.09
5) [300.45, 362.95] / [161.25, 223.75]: 1.09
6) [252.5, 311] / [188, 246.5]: 1.02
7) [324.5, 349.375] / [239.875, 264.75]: 1.10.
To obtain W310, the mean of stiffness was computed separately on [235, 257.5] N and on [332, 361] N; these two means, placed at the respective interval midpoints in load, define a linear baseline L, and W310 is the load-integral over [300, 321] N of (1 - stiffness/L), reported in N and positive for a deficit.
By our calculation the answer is -0.6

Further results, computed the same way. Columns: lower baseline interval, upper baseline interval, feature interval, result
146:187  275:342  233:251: 0.5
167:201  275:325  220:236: 0.2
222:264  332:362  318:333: -0.1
